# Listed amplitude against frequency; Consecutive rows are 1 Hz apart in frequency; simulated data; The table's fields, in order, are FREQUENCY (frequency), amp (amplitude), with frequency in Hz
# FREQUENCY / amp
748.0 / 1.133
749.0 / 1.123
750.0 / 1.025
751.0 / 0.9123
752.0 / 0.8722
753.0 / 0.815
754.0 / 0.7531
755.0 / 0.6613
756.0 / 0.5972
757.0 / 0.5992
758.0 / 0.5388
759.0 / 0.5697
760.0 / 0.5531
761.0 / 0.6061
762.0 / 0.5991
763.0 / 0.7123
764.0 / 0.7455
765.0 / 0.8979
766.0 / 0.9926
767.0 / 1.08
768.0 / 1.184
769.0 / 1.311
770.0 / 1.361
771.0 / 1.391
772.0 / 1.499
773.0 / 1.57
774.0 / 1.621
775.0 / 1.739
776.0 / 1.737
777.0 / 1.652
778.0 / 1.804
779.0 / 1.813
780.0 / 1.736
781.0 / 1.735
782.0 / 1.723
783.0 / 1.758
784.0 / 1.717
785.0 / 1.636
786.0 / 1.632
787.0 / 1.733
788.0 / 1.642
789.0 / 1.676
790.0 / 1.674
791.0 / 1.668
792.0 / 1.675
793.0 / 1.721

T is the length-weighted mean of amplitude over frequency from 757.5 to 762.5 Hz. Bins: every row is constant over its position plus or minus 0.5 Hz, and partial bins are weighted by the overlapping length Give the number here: 0.573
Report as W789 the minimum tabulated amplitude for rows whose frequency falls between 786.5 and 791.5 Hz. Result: 1.642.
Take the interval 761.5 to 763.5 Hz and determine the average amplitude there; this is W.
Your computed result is 0.656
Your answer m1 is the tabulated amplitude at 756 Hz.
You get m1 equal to 0.5972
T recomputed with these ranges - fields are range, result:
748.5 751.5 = 1.02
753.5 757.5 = 0.653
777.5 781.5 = 1.77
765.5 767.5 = 1.04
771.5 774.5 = 1.56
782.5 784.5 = 1.74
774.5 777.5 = 1.71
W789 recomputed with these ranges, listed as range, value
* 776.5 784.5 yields 1.652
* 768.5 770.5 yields 1.311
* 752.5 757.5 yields 0.5972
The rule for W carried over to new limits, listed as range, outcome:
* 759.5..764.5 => 0.643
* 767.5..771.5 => 1.31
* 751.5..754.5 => 0.813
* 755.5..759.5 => 0.576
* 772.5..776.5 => 1.67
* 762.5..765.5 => 0.785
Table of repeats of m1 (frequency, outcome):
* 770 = 1.361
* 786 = 1.632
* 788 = 1.642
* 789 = 1.676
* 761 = 0.6061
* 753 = 0.815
